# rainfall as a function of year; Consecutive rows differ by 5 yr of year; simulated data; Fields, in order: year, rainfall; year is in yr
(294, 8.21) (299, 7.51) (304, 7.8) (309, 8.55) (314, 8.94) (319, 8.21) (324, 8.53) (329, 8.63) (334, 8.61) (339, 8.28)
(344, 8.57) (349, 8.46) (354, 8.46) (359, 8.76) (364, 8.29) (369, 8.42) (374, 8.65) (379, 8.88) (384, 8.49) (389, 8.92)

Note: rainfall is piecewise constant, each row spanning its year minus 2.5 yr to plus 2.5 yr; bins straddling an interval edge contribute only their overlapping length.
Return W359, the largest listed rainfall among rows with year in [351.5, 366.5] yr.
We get 8.76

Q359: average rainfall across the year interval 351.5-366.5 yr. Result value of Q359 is 8.5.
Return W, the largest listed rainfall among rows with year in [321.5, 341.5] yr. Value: 8.63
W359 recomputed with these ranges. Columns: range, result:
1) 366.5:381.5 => 8.88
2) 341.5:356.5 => 8.57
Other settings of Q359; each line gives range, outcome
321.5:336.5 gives 8.59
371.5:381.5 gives 8.77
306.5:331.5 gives 8.57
